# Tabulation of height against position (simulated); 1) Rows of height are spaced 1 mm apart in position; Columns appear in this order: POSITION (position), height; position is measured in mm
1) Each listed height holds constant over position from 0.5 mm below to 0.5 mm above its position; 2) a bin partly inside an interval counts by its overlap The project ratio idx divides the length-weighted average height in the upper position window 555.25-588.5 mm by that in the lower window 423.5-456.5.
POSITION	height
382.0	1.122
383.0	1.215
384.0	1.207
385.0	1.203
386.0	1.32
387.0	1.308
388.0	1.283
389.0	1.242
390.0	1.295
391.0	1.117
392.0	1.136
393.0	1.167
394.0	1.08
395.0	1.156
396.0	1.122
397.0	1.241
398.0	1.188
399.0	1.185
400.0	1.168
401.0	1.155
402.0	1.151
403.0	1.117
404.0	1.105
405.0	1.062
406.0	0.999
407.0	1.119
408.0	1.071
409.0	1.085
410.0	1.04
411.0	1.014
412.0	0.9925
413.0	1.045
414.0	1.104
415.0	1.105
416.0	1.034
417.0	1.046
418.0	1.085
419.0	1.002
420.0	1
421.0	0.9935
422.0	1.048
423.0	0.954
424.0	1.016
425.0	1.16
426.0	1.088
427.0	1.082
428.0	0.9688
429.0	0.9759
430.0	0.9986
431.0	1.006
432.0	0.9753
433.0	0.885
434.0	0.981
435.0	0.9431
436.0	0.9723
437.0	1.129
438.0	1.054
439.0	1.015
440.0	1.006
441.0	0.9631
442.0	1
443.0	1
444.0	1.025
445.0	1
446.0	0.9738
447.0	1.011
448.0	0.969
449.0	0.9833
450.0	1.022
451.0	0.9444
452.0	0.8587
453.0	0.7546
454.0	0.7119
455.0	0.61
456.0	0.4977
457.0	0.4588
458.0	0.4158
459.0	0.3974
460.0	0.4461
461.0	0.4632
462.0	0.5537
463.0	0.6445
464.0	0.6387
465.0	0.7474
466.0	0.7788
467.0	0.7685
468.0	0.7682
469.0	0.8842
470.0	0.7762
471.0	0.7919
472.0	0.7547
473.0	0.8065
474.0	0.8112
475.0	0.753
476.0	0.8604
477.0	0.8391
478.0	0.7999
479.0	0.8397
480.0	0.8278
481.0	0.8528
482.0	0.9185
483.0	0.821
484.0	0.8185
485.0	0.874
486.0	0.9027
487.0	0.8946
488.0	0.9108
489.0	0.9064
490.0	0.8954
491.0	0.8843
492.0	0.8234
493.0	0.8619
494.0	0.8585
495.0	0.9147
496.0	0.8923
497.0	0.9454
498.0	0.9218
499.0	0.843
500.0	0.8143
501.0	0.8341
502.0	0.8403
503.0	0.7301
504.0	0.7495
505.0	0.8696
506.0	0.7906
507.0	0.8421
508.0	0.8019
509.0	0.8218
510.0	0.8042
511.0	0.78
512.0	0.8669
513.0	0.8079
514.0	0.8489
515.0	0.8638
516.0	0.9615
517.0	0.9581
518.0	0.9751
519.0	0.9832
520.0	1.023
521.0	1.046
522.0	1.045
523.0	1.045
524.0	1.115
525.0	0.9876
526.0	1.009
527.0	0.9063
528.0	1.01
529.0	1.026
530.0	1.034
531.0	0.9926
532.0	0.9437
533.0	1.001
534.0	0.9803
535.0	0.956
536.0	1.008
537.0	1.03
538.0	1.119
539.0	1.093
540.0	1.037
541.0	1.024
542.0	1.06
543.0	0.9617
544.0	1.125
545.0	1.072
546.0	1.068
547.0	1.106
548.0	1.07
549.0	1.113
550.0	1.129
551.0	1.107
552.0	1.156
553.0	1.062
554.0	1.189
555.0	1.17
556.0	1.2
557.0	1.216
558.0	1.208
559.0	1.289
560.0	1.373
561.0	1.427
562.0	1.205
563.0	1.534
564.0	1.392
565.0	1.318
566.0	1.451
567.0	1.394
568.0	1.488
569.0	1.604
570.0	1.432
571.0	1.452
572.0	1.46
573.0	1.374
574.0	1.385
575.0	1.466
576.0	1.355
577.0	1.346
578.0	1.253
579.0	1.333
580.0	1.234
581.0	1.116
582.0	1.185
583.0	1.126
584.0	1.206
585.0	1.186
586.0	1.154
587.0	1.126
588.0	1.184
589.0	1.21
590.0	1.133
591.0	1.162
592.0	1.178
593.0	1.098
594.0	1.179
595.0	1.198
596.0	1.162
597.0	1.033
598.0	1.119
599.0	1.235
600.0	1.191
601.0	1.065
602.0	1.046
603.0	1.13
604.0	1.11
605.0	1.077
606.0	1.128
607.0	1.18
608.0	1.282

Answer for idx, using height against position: 1.38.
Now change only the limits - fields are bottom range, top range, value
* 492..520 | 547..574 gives 1.51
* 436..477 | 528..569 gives 1.44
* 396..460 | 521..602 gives 1.20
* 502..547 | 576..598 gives 1.23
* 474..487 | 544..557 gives 1.33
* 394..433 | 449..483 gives 0.69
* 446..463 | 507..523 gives 1.30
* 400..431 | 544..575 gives 1.22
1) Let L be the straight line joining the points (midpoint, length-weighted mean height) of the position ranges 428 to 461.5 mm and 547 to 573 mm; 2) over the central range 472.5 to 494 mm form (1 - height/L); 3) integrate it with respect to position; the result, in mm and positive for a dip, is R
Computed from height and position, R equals 3.3 mm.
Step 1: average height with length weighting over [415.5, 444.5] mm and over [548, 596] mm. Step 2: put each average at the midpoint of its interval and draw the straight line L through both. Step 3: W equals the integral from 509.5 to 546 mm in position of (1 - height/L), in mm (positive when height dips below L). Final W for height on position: 6.1 mm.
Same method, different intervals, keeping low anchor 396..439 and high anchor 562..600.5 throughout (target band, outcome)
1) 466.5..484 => 4.9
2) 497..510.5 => 4.0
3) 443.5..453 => 1.1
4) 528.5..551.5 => 3.3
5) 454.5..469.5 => 6.9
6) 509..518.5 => 2.5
